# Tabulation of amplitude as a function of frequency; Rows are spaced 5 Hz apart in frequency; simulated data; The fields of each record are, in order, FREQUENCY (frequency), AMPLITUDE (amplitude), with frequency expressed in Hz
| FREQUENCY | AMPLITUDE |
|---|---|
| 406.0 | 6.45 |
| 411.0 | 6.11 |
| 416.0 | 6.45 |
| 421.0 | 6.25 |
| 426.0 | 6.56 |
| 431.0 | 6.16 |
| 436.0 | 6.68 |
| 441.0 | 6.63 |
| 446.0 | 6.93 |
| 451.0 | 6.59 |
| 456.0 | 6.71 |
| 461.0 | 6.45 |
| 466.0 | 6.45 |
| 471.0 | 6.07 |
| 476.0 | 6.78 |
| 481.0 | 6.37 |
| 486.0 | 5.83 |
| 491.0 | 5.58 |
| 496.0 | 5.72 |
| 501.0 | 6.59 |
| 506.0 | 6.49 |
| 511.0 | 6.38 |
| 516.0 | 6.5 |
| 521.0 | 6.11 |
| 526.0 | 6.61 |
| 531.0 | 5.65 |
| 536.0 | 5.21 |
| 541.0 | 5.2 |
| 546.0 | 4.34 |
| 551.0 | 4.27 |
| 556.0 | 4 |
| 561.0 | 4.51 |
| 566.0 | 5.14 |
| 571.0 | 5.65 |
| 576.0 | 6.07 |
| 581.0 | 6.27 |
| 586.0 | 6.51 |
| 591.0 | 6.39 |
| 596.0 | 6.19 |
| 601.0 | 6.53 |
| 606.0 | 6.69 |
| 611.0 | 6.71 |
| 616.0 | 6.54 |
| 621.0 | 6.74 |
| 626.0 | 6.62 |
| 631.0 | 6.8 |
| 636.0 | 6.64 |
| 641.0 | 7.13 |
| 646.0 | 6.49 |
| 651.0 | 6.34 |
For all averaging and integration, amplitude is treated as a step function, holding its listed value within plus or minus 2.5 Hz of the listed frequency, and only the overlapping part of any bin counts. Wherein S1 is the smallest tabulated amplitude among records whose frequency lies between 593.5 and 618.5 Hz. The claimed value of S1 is 6.19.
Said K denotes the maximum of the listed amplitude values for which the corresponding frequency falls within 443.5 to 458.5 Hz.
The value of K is 6.93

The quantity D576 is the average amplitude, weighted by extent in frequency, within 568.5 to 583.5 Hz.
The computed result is 6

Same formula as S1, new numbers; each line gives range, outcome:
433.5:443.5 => 6.63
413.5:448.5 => 6.16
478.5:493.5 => 5.58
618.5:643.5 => 6.62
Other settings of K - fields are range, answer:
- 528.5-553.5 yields 5.65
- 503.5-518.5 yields 6.5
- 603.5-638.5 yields 6.8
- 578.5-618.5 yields 6.71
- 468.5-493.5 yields 6.78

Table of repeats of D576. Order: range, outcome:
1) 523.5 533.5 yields 6.13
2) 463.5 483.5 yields 6.42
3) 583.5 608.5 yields 6.46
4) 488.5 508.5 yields 6.09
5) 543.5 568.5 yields 4.45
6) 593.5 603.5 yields 6.36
